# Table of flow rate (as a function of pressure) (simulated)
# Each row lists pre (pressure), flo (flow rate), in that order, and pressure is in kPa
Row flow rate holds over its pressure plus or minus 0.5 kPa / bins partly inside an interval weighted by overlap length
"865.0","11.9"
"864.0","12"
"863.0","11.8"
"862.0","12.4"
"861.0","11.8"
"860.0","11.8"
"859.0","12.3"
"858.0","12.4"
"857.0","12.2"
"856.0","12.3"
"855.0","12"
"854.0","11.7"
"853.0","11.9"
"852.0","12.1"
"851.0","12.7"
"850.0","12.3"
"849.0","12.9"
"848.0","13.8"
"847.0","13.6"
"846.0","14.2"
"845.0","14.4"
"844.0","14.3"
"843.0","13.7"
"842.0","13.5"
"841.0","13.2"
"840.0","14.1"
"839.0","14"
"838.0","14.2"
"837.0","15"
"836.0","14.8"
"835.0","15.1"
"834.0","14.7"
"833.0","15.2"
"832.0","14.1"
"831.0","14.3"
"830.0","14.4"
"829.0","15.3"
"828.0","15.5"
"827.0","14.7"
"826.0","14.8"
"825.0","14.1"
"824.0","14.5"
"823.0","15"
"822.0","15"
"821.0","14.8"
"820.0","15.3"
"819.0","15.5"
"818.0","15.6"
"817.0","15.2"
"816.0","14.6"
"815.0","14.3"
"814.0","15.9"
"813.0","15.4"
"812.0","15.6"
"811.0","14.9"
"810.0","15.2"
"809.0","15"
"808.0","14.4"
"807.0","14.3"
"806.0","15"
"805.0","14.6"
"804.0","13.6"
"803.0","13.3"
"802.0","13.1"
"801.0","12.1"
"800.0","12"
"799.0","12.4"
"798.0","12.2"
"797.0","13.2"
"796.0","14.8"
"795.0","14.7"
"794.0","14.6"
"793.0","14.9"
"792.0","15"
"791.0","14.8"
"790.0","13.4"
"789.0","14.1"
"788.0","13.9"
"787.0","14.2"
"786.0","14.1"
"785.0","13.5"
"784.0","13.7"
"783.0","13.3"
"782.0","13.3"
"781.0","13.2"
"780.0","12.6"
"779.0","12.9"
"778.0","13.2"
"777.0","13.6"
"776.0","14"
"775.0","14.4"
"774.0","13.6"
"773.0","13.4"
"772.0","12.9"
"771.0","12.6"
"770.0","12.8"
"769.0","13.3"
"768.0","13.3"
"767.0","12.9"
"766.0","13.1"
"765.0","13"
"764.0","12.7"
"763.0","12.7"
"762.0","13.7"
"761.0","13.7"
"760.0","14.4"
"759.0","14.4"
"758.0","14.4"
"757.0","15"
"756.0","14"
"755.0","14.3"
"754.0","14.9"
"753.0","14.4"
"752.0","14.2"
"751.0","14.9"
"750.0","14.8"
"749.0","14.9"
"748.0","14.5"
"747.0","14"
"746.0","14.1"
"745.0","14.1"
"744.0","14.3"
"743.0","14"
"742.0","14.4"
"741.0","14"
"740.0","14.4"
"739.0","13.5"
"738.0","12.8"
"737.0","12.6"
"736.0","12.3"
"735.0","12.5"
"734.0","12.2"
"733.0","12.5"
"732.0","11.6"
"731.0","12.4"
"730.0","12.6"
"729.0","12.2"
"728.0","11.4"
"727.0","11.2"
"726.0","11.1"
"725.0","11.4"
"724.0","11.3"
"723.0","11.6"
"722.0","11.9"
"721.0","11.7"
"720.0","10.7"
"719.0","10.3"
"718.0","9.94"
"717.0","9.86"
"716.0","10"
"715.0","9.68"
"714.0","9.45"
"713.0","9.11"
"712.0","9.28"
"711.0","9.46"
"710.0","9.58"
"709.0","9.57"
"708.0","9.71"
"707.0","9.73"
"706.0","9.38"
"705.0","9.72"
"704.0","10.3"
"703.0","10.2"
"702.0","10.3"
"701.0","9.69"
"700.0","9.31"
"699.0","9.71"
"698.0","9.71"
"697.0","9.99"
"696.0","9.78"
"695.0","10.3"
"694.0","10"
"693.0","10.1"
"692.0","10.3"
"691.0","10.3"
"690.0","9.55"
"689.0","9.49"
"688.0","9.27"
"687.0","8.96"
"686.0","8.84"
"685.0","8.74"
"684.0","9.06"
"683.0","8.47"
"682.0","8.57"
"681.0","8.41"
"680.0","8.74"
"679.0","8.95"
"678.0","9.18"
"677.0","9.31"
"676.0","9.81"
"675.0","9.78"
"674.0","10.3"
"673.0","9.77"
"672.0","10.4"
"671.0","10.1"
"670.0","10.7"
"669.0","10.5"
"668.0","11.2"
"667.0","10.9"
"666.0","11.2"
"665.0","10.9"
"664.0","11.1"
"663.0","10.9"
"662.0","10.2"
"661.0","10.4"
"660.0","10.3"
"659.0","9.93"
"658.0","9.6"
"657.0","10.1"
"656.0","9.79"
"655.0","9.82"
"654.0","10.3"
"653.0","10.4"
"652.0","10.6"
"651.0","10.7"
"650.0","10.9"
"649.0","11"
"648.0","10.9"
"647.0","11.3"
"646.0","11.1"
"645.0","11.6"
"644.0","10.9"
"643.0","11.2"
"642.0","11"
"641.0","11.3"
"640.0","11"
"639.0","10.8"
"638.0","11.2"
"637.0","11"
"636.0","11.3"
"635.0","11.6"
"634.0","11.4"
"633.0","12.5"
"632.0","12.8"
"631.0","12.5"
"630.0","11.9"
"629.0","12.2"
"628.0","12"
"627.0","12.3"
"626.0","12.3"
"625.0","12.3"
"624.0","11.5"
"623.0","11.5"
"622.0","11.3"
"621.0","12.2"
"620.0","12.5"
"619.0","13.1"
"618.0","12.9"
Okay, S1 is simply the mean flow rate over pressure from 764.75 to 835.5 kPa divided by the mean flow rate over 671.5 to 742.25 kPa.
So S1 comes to 1.35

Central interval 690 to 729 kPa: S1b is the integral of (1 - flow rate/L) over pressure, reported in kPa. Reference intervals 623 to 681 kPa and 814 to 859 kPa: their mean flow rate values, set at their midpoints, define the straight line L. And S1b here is 5.4 kPa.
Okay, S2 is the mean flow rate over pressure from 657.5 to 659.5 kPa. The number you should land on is 9.77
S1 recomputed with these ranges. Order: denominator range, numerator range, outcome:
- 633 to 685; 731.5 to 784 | 1.31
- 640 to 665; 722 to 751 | 1.22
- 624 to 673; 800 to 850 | 1.31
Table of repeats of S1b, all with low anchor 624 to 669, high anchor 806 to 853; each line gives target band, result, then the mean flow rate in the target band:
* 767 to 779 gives 0.1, 13.3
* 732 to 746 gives -0.6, 13.3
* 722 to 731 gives 0.6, 11.7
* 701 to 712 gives 2.2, 9.77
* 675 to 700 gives 5.2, 9.4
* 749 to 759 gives -1.1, 14.6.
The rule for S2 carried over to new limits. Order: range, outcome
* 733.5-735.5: 12.3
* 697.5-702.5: 9.74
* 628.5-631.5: 12.2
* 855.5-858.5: 12.3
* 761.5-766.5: 13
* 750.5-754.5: 14.6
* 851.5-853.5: 12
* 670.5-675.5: 10.1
